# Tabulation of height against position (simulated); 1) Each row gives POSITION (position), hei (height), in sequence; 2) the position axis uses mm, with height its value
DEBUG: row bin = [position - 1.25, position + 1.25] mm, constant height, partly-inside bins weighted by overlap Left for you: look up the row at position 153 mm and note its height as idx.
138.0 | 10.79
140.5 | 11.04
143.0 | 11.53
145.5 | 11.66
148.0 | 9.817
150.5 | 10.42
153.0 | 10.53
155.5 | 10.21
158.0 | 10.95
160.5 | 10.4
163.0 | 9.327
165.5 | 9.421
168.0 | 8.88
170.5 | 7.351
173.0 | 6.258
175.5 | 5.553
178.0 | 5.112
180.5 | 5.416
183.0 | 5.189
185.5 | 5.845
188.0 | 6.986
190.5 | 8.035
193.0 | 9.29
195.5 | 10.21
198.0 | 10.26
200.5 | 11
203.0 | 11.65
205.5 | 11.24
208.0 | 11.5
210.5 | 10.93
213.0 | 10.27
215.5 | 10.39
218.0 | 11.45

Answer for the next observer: 10.53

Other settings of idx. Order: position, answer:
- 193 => 9.29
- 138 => 10.79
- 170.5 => 7.351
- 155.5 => 10.21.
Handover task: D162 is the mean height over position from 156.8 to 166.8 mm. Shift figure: 10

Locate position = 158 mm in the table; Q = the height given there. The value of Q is 10.95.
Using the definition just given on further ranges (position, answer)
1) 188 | 6.986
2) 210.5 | 10.93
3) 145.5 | 11.66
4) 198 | 10.26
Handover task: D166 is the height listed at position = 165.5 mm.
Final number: 9.421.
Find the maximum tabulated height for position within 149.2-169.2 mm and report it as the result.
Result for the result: 10.95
